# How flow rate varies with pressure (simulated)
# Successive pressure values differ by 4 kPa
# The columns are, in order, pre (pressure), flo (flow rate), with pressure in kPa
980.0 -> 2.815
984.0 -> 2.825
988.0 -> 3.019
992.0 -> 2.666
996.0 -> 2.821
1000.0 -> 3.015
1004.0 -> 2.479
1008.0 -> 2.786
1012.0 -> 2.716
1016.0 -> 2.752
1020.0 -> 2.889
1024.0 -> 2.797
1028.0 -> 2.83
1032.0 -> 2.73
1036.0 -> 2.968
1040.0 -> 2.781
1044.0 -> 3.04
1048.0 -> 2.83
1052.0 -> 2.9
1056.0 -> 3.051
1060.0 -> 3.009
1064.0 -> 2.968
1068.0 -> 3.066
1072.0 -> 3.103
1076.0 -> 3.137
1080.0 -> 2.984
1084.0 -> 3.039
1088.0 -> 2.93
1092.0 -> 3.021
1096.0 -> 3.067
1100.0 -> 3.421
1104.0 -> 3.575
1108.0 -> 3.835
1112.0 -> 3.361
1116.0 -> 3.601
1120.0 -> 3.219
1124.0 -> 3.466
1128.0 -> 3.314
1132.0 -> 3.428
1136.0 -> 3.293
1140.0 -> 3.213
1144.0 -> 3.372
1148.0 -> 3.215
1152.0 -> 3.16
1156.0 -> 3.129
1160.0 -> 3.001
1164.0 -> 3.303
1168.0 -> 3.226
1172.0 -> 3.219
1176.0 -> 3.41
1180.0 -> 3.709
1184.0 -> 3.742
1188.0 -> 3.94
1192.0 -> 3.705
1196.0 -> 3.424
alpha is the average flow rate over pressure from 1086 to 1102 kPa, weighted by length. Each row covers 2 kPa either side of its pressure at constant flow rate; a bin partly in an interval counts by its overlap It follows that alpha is 3.11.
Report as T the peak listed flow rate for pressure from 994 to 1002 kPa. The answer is 3.015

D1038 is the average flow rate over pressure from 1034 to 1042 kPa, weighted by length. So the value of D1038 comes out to 2.87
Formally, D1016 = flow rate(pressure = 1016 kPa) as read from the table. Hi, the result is 2.752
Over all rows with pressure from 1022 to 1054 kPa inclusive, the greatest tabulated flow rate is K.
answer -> 3.04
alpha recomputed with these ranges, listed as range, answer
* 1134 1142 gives 3.25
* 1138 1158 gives 3.22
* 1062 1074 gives 3.05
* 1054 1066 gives 3.01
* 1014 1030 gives 2.82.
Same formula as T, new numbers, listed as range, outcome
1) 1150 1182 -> 3.709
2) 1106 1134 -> 3.835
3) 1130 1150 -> 3.428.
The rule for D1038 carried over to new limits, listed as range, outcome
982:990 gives 2.92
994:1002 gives 2.92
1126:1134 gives 3.37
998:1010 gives 2.76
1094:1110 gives 3.47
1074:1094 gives 3.02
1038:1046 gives 2.91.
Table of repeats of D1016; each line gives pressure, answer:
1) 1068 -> 3.066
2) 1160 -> 3.001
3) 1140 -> 3.213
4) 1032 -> 2.73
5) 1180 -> 3.709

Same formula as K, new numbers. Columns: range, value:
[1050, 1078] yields 3.137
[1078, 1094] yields 3.039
